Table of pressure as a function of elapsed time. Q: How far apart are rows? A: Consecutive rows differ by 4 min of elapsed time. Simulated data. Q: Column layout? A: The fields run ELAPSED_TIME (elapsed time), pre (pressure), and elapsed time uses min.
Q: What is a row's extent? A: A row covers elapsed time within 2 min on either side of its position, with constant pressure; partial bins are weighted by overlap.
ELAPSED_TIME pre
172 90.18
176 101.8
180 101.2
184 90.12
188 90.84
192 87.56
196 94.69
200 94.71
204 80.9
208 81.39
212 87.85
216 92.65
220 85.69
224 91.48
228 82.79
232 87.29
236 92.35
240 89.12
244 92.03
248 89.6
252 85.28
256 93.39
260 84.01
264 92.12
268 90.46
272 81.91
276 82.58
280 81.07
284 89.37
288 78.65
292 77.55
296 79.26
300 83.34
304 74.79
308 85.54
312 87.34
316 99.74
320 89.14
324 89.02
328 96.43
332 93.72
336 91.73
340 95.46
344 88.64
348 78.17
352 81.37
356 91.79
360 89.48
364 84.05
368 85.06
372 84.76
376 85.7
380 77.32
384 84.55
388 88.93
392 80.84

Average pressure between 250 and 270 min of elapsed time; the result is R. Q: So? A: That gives 89.1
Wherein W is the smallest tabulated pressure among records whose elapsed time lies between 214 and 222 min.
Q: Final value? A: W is 85.69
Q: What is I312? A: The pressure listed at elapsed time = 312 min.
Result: 87.34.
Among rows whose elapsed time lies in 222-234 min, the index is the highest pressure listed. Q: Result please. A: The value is 91.48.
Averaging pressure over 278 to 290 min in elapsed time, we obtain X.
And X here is 83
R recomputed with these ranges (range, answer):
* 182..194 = 89.5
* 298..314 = 82.8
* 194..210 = 87.9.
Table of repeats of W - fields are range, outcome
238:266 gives 84.01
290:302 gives 77.55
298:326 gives 74.79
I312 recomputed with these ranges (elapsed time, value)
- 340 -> 95.46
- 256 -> 93.39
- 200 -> 94.71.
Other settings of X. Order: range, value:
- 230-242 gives 89.6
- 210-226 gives 89.4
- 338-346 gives 92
